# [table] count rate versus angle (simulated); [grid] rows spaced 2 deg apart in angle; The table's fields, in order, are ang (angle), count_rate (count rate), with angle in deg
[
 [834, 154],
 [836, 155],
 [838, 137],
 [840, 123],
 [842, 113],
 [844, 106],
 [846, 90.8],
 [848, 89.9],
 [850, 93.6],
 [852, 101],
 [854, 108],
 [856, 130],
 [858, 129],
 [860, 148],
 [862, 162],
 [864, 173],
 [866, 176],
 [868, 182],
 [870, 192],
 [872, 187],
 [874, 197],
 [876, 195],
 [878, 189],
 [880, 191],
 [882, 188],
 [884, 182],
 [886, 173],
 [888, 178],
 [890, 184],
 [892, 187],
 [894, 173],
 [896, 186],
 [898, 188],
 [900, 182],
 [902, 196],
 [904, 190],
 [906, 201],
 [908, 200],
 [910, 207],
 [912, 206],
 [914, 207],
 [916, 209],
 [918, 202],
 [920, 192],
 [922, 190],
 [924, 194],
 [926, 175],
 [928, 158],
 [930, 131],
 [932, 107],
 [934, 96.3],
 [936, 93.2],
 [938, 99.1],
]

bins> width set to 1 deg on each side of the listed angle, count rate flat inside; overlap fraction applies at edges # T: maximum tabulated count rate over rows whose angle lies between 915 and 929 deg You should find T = 209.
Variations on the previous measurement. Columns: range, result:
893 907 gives 201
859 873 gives 192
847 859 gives 130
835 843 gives 155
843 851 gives 106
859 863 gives 162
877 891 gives 191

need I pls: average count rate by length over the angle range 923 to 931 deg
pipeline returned 164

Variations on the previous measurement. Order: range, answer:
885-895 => 179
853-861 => 129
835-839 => 146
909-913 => 206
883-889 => 178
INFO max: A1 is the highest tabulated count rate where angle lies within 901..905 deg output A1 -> 196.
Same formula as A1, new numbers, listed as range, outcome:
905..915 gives 207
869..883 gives 197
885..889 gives 178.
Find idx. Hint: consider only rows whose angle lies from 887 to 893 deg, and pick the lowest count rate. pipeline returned 178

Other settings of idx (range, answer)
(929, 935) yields 96.3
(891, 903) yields 173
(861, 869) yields 162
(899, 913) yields 182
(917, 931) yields 131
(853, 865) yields 108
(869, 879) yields 187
